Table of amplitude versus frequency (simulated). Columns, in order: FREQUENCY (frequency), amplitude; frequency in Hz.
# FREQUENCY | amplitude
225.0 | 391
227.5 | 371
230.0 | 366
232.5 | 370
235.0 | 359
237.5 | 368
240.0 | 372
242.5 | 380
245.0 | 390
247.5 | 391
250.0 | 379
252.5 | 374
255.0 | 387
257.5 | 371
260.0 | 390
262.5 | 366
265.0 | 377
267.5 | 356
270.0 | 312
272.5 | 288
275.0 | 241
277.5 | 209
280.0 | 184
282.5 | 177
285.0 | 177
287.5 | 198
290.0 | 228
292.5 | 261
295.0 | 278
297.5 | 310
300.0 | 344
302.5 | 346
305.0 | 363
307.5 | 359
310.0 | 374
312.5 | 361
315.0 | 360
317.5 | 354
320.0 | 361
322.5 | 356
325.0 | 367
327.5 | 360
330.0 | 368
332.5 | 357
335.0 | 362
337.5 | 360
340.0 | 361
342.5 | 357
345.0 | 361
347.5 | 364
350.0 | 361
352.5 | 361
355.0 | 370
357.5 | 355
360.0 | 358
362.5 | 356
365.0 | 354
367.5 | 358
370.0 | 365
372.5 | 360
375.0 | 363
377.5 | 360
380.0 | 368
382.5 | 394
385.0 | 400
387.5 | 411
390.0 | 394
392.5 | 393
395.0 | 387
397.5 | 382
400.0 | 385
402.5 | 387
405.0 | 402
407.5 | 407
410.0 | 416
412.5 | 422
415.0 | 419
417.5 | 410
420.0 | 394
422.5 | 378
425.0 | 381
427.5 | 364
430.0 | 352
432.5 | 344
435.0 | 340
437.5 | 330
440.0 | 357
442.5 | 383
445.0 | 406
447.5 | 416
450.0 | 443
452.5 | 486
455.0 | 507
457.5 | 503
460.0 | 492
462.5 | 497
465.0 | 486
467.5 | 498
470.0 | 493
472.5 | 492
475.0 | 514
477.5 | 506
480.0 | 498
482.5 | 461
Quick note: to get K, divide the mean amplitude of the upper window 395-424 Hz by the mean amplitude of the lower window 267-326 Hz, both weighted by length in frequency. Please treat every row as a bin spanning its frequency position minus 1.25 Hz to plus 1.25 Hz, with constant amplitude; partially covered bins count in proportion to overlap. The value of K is 1.34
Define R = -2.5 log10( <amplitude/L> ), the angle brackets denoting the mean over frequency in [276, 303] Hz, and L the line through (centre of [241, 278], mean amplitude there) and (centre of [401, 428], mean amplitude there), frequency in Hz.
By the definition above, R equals 0.42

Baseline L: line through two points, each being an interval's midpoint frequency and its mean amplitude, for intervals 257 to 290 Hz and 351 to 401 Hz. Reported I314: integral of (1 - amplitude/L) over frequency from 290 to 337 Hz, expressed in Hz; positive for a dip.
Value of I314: -4.3 Hz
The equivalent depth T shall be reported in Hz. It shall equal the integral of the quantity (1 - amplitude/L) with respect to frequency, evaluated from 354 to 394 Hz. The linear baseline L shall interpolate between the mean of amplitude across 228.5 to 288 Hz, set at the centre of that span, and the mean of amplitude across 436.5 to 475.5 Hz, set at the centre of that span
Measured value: 3.0 Hz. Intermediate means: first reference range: 326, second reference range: 456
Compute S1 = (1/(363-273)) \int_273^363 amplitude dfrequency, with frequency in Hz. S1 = 322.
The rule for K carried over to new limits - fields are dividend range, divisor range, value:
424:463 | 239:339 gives 1.25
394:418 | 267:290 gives 1.72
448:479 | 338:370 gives 1.37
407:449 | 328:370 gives 1.06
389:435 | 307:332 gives 1.07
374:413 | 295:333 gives 1.11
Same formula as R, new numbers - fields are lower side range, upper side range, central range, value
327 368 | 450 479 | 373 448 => 0.13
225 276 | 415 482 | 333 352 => 0.10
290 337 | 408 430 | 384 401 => -0.03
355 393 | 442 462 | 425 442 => 0.24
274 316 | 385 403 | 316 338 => -0.14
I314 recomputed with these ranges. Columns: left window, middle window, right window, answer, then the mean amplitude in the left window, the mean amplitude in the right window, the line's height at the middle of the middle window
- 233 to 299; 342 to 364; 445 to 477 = 1.6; 313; 483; 389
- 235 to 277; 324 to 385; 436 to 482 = 6.5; 356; 461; 407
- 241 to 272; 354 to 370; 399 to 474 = 1.6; 371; 420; 400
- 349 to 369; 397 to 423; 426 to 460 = -0.9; 359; 406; 387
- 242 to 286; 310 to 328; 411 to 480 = -0.4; 319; 431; 353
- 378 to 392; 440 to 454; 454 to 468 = 1.6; 392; 497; 478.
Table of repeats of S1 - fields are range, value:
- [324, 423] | 377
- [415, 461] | 405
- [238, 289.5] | 315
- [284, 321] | 312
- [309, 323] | 361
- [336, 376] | 360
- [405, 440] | 381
